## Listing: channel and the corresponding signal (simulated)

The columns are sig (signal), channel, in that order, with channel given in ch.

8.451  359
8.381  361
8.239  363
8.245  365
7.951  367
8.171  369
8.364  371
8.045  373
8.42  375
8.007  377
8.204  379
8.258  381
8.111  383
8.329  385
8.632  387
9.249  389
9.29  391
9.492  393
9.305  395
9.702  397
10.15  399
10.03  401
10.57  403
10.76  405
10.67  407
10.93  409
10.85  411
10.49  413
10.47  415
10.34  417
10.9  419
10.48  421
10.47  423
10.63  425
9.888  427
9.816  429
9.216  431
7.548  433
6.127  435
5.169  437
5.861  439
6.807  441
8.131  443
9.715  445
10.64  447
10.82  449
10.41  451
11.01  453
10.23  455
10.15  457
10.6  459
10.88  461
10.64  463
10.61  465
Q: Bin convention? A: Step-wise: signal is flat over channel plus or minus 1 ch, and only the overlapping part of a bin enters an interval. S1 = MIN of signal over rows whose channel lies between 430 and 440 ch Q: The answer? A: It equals 5.169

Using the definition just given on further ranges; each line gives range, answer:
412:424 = 10.34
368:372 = 8.171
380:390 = 8.111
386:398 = 8.632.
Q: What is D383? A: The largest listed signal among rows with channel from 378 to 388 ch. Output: 8.632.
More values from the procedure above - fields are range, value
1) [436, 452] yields 10.82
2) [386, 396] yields 9.492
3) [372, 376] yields 8.42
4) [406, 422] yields 10.93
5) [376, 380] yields 8.204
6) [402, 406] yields 10.76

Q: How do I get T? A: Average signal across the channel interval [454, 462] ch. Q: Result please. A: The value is 10.5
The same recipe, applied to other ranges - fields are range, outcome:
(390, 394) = 9.39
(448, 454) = 10.7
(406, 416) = 10.7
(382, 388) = 8.36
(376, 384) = 8.14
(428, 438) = 7.58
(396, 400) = 9.93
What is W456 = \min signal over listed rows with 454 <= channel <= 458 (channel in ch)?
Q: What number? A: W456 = 10.15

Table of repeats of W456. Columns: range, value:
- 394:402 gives 9.305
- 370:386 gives 8.007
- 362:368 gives 7.951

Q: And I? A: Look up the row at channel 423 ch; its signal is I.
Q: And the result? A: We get 10.47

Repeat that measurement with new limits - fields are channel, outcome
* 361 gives 8.381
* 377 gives 8.007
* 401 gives 10.03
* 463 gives 10.64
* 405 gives 10.76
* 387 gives 8.632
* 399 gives 10.15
